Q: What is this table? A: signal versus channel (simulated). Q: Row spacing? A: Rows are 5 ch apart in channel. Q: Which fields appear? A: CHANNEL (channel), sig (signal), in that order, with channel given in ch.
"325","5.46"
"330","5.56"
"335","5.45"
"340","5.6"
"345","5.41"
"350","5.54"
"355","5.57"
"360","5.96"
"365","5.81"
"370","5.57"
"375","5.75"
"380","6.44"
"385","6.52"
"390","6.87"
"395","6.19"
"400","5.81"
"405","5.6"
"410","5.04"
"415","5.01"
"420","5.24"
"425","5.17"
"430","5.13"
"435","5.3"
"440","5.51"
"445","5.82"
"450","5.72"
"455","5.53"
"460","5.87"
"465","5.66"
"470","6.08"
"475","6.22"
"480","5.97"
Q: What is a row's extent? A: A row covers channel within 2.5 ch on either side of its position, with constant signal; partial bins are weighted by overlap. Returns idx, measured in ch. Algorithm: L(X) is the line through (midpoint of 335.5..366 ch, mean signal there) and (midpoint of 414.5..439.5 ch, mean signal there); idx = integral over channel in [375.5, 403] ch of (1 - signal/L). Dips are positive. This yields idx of -4.52 ch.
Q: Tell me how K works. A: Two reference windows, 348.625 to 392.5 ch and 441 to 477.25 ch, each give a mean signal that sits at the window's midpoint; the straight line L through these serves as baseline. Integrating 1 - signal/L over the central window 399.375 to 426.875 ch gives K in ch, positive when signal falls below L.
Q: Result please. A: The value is 3.0 ch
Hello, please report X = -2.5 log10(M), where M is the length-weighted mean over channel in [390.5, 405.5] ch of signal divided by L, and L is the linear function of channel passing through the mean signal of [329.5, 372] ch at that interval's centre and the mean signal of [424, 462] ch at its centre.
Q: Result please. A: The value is -0.09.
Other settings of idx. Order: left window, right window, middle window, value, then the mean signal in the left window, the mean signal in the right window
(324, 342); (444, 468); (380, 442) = -0.1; 5.52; 5.72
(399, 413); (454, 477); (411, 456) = 2.2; 5.43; 5.89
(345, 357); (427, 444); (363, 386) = -2.2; 5.52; 5.35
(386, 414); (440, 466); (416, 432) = 1.8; 5.89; 5.7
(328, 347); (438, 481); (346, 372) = -0.5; 5.51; 5.82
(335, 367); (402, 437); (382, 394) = -2.7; 5.63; 5.22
